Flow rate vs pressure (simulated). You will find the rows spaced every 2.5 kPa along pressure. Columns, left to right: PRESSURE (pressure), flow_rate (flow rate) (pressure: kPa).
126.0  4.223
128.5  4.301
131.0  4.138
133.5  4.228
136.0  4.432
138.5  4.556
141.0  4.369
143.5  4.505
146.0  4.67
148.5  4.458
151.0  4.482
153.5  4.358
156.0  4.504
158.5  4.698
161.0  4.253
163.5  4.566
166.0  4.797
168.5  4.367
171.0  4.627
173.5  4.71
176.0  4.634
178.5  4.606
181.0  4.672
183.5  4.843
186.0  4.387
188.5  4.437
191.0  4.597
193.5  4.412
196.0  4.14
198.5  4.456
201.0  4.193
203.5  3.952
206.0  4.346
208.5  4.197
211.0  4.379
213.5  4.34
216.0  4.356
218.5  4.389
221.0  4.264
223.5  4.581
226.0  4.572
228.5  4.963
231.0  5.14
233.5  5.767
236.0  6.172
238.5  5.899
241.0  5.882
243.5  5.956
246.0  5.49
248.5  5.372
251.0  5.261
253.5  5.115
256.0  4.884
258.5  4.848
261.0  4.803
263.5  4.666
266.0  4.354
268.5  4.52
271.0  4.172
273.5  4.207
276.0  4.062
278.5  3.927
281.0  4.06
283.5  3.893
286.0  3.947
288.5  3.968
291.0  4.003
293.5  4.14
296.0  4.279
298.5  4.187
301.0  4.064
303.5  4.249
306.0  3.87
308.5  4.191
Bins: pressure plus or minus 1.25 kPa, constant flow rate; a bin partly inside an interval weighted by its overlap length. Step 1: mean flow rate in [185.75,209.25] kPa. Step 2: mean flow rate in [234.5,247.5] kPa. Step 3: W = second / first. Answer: 1.36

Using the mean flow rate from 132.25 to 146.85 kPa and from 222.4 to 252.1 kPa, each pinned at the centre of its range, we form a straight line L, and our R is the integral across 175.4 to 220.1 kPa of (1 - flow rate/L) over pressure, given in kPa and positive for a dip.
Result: 5.5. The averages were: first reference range 4.45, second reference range 5.43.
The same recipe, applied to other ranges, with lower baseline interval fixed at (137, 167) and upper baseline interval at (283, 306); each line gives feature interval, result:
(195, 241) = -4.3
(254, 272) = -2.0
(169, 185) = -0.8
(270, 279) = 0.1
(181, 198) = -0.3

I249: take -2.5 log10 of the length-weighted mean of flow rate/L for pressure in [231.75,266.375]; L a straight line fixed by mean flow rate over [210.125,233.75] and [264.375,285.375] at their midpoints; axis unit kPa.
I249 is -0.21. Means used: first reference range 4.63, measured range 5.34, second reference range 4.15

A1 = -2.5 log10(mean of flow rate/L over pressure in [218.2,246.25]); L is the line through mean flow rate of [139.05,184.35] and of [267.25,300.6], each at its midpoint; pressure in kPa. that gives -0.22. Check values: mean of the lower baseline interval 4.56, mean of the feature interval 5.28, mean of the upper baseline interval 4.1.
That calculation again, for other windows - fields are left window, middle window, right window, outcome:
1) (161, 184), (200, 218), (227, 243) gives 0.220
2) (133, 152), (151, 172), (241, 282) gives 0.000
